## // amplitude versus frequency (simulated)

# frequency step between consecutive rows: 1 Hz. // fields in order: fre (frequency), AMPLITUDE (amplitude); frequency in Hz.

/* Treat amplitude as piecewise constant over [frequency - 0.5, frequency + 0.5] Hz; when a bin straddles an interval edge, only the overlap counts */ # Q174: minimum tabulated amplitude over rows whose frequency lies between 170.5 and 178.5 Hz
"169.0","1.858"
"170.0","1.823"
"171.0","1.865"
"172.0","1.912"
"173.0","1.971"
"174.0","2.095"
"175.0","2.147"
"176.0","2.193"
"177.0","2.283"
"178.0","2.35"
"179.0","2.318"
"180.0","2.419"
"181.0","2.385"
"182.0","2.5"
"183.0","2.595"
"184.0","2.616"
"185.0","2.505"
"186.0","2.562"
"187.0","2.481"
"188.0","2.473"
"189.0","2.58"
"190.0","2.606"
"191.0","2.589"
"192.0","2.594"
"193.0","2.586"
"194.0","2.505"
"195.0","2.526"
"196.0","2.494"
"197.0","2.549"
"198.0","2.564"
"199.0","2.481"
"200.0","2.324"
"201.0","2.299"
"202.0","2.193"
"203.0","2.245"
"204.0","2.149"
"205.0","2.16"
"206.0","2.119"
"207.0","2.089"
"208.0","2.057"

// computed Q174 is 1.865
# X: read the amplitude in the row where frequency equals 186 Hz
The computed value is 2.562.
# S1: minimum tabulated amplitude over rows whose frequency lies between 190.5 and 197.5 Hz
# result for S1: 2.494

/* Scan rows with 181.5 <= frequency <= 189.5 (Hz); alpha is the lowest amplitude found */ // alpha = 2.473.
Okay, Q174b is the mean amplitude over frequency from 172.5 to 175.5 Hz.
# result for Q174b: 2.07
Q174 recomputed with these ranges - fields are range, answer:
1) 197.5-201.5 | 2.299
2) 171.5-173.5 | 1.912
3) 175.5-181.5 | 2.193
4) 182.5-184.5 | 2.595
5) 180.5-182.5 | 2.385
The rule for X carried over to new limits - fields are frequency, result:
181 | 2.385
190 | 2.606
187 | 2.481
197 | 2.549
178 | 2.35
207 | 2.089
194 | 2.505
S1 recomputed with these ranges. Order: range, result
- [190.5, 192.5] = 2.589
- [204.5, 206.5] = 2.119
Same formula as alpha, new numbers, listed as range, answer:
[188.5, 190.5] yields 2.58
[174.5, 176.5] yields 2.147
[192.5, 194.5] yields 2.505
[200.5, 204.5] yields 2.149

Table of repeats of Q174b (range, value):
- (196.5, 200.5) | 2.48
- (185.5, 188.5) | 2.51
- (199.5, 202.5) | 2.27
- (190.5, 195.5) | 2.56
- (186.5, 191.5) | 2.55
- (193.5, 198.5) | 2.53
